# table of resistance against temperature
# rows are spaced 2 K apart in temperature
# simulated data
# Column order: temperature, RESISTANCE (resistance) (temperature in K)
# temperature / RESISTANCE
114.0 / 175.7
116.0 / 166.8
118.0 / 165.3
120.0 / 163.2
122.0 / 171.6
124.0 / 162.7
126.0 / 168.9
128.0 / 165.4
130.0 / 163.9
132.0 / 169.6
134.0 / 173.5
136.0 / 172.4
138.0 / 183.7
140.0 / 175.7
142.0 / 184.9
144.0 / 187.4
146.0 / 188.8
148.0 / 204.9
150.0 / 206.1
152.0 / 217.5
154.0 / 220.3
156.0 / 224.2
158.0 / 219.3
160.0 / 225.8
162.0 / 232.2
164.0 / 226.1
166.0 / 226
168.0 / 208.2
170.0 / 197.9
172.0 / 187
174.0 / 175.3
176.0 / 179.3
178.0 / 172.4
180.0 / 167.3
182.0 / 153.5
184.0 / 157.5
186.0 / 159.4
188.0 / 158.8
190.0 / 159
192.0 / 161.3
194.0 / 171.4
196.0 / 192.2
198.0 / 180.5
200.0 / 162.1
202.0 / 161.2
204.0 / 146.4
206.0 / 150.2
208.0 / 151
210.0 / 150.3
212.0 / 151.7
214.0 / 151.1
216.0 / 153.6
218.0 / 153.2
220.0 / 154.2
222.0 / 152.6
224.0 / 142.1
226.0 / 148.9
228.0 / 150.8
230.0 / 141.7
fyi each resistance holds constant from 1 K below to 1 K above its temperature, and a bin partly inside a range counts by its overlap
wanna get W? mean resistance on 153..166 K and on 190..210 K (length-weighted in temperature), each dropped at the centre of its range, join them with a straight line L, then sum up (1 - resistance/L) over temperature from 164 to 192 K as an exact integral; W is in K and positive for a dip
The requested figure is 2.7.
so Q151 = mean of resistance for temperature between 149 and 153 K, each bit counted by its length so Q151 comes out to 212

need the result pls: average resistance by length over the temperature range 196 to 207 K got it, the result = 163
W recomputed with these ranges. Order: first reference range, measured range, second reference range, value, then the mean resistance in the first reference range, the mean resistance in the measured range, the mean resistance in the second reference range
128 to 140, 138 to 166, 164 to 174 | -2.9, 172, 208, 204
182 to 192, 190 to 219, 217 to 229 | -1.0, 158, 160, 150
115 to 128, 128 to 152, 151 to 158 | 1.6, 166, 184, 220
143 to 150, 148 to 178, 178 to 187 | -4.9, 195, 209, 161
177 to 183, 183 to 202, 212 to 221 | -0.7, 164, 167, 153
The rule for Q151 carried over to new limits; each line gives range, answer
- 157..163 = 226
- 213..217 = 152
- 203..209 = 149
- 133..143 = 178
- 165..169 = 217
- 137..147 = 184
